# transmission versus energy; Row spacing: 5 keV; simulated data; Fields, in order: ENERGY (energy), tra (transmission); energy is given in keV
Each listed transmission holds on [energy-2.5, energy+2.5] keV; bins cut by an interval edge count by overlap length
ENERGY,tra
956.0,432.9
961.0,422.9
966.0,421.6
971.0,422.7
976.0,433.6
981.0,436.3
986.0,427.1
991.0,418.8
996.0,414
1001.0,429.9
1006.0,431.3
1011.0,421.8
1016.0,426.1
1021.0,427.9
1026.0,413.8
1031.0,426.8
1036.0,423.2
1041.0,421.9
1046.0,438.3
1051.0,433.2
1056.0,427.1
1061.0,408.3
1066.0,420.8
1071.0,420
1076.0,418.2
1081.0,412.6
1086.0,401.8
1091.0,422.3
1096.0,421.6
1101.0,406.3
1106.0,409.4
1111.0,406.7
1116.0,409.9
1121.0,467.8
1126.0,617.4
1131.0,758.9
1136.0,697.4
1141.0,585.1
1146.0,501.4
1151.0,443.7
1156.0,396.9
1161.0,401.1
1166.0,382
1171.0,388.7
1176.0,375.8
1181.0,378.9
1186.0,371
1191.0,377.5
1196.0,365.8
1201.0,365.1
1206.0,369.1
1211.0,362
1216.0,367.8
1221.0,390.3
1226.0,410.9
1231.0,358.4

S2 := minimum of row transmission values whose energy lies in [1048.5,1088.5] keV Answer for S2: 401.8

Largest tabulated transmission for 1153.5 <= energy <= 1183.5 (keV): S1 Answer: 401.1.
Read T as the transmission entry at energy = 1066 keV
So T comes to 420.8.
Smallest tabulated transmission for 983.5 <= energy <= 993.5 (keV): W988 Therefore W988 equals 418.8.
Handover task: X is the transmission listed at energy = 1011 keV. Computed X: 421.8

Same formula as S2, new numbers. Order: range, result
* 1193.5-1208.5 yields 365.1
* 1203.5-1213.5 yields 362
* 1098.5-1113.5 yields 406.3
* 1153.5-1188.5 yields 371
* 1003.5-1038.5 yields 413.8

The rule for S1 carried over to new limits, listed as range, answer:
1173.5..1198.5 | 378.9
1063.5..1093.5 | 422.3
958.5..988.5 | 436.3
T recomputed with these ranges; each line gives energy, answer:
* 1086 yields 401.8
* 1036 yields 423.2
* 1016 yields 426.1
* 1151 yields 443.7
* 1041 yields 421.9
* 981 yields 436.3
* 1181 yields 378.9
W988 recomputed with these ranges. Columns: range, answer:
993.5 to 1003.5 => 414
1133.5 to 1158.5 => 396.9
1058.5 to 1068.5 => 408.3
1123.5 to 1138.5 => 617.4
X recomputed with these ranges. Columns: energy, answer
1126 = 617.4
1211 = 362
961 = 422.9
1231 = 358.4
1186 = 371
